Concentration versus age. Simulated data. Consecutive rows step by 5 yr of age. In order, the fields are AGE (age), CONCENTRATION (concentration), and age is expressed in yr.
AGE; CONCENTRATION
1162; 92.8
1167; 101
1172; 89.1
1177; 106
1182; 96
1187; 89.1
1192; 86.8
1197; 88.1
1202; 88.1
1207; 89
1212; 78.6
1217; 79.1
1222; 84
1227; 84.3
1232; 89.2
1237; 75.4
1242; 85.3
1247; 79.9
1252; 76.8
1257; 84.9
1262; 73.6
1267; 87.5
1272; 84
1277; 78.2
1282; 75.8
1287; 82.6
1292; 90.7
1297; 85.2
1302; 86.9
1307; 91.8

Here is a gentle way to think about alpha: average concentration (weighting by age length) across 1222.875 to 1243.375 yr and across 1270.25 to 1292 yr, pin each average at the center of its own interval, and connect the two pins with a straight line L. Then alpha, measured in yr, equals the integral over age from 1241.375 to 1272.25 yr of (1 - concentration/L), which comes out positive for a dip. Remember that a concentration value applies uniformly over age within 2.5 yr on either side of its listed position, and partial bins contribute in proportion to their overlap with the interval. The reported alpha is 0.39 yr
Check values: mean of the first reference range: 83.5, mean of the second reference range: 81.2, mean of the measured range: 81.3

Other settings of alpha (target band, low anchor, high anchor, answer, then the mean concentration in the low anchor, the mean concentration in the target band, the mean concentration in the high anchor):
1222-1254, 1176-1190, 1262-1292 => 2.0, 95.7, 82.1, 81.7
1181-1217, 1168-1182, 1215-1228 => 1.1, 97.6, 87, 82.4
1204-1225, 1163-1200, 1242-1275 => 1.3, 93.6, 82.8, 81.4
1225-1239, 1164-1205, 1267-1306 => 0.9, 93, 83.2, 83.9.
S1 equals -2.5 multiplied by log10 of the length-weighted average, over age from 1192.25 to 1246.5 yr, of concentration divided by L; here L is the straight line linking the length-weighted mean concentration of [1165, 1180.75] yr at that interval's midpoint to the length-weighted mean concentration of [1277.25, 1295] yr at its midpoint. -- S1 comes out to 0.10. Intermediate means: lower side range 98.4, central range 84.1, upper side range 82.5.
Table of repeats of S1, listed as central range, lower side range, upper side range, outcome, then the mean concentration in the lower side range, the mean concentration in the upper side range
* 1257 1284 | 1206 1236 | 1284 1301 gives 0.06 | 83.4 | 85.9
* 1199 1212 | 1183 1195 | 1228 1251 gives 0.00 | 89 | 82.2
